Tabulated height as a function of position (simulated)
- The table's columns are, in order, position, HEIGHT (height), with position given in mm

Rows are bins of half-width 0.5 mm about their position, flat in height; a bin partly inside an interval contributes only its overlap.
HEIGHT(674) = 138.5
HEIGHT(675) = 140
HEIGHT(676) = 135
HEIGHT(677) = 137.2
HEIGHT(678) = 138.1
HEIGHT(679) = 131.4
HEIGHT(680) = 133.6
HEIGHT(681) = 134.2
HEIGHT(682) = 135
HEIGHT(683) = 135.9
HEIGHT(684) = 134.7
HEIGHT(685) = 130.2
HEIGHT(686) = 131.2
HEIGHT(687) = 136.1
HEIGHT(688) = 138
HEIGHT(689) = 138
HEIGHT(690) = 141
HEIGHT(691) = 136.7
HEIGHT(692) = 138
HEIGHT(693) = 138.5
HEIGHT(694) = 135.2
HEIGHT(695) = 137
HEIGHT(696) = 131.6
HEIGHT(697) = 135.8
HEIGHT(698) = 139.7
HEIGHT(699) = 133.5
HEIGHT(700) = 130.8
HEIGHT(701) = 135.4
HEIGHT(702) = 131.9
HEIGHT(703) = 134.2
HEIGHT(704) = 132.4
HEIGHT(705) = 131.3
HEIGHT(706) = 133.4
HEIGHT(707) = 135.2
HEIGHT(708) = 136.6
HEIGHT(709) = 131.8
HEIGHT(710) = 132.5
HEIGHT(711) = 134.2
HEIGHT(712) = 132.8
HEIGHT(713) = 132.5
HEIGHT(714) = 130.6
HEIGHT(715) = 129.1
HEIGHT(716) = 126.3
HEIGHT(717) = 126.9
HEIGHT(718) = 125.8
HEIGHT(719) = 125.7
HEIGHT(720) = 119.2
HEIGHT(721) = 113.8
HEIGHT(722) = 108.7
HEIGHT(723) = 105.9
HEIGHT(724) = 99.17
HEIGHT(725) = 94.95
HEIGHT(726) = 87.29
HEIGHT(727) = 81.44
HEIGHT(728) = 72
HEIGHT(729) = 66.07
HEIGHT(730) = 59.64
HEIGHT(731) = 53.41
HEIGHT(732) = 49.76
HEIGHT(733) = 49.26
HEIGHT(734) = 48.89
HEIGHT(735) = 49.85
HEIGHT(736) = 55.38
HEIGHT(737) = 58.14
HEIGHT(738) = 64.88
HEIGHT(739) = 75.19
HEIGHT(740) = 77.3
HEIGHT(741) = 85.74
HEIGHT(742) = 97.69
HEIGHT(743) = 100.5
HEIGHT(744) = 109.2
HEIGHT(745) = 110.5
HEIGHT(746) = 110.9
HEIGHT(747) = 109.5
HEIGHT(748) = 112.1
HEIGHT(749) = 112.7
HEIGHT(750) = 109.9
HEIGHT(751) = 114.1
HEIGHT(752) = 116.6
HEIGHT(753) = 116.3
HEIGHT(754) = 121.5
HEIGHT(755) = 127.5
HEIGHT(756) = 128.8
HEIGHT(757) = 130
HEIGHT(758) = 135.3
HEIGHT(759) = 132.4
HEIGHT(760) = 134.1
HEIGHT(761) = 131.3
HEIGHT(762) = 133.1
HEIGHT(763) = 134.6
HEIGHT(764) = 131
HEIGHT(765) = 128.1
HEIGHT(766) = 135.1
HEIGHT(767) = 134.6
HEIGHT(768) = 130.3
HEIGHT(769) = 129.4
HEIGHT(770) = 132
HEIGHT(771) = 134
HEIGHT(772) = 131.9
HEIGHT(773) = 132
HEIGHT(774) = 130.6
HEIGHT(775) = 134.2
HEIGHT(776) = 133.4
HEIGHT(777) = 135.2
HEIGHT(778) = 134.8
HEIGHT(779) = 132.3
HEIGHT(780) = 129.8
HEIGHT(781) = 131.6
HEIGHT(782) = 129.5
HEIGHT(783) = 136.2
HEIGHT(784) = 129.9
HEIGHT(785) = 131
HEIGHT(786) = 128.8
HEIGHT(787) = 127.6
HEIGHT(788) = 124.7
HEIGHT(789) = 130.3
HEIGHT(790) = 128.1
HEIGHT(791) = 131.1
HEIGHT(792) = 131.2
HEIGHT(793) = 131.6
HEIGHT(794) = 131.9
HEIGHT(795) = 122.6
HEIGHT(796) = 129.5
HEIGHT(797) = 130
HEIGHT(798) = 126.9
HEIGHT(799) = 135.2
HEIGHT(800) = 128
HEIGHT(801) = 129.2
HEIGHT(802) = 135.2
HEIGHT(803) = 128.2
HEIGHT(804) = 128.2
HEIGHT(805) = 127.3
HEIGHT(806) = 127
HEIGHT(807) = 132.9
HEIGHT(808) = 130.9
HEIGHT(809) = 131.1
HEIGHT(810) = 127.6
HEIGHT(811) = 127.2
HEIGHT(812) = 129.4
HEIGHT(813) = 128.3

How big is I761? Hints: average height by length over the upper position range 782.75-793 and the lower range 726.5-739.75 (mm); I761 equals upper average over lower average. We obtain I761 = 2.1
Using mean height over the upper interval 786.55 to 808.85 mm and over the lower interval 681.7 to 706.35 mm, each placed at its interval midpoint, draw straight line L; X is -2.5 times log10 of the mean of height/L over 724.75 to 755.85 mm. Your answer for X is 0.45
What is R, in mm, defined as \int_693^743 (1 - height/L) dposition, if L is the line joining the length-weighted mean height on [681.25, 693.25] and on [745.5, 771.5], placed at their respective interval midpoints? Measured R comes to 9.6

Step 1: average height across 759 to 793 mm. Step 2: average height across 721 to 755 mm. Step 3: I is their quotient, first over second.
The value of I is 1.5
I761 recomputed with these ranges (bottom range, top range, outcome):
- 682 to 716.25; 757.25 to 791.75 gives 0.98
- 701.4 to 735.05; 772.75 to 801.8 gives 1.22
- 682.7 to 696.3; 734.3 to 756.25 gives 0.72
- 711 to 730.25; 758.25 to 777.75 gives 1.22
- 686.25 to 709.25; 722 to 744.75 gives 0.56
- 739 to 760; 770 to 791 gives 1.17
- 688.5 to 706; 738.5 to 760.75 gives 0.83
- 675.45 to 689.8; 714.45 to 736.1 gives 0.66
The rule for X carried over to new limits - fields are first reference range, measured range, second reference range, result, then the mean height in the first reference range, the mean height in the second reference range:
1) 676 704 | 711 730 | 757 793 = 0.22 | 135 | 132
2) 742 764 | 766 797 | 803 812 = -0.05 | 120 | 129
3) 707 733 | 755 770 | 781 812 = -0.11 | 106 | 130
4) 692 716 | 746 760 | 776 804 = 0.10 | 134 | 130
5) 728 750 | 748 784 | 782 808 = -0.24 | 79.4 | 130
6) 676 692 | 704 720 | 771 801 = 0.03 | 135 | 131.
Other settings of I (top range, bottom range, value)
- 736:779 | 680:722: 0.89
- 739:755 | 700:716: 0.80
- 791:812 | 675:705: 0.96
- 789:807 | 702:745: 1.29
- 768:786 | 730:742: 2.12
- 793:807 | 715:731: 1.29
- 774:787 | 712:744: 1.46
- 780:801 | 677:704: 0.96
